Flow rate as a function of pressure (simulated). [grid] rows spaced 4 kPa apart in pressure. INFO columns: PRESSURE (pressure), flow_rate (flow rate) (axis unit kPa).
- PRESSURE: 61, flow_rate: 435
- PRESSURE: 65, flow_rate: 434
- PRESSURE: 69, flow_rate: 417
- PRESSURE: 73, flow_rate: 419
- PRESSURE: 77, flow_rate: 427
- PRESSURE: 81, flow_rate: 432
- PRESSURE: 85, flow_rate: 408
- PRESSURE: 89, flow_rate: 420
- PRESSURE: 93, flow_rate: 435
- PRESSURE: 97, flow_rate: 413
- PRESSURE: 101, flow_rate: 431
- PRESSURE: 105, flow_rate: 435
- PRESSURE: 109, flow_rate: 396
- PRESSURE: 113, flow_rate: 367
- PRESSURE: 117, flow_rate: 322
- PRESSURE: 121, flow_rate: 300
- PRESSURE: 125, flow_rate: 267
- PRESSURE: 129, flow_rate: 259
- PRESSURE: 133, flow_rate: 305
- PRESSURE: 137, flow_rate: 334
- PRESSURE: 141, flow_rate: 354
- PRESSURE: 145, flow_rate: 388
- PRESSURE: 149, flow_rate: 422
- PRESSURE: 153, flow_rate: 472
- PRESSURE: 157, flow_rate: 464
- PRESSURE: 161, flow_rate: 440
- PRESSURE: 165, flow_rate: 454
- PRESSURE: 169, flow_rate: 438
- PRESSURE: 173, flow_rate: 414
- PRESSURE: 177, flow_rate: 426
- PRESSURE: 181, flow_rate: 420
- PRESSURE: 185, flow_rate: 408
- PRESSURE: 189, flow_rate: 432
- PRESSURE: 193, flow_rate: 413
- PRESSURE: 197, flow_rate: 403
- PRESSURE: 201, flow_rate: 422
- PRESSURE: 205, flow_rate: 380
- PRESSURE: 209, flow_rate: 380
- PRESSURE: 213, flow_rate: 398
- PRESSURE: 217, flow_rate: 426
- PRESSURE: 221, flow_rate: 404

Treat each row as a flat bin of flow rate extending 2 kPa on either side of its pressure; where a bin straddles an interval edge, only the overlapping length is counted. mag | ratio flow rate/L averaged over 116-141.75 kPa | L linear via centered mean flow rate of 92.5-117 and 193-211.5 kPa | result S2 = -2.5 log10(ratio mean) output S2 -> 0.309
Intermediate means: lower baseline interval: 404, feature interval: 303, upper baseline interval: 398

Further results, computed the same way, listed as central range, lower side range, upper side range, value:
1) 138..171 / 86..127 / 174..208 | -0.074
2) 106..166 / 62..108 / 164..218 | 0.138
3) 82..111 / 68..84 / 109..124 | -0.116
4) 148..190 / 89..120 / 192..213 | -0.097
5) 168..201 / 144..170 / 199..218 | 0.001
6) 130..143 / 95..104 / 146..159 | 0.329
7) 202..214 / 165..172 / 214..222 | 0.084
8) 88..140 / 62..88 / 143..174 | 0.194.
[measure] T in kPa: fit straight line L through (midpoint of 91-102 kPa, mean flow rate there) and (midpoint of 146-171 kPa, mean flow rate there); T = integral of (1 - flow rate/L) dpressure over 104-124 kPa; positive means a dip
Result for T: 3.51 kPa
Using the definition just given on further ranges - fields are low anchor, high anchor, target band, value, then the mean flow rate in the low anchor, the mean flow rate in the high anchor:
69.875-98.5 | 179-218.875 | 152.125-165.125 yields -1.4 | 422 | 408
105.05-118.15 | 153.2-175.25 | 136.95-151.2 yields 1.2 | 375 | 444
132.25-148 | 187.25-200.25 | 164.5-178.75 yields -1.5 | 353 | 416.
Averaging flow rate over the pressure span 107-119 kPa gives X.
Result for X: 362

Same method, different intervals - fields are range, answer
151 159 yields 468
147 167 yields 450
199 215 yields 395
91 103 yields 426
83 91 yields 414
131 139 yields 320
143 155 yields 427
